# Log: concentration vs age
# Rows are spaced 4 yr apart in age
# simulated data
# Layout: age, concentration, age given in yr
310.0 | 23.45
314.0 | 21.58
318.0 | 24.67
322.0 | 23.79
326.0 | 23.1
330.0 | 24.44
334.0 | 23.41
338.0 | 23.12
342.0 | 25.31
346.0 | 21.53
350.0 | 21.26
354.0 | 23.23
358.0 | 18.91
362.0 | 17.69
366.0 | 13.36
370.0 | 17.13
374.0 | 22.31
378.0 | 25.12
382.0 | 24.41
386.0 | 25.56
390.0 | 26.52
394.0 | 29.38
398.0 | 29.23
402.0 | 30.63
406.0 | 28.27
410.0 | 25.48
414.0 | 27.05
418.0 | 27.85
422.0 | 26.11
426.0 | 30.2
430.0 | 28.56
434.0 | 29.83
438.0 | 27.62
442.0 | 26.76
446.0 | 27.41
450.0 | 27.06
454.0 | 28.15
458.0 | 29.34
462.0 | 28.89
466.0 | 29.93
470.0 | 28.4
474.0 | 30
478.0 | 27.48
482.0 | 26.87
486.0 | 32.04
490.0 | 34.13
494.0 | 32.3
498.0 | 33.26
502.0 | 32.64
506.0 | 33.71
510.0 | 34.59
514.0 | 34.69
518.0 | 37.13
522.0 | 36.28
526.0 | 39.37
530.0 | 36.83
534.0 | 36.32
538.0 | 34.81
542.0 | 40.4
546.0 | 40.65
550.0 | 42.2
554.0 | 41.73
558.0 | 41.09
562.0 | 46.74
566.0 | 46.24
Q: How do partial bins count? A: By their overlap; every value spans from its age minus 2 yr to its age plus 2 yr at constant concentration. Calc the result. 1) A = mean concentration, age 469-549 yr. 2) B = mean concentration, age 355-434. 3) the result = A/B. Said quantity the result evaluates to 1.37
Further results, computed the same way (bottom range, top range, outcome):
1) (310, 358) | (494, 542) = 1.54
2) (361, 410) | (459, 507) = 1.26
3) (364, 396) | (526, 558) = 1.70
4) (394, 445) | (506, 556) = 1.34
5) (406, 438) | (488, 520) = 1.22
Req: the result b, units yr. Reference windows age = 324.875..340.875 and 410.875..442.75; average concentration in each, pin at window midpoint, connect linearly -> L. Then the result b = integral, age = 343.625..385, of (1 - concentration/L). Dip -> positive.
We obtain 7.3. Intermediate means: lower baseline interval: 23.6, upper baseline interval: 28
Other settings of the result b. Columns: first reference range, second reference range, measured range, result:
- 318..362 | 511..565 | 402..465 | 4.9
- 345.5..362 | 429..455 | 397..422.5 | -2.6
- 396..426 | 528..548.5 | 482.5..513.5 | 1.6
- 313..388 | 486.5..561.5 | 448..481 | 3.3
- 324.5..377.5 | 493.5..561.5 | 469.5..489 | 2.1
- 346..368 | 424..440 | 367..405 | -3.7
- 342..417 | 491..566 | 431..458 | 1.7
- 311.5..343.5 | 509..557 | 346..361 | 2.6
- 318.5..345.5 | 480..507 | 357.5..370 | 4.4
